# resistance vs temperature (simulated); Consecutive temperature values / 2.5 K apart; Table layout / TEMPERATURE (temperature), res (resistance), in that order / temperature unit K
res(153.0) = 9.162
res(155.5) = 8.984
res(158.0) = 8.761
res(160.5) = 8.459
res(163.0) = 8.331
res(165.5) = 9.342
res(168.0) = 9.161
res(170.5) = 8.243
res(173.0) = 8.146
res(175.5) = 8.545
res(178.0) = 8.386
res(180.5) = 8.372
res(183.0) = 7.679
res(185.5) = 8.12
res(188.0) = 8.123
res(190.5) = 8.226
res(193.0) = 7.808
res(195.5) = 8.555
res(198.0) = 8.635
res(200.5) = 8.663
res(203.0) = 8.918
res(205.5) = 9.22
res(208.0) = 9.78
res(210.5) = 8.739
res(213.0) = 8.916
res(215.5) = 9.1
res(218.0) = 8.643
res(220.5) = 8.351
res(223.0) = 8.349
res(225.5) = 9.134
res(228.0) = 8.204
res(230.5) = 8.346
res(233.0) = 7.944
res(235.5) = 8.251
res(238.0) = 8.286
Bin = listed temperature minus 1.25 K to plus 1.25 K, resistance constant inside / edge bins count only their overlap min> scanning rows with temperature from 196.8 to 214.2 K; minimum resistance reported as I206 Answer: 8.635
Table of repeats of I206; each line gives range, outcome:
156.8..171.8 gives 8.243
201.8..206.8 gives 8.918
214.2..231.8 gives 8.204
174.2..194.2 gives 7.679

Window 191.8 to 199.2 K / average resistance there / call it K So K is 8.33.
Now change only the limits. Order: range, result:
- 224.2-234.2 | 8.41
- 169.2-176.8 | 8.32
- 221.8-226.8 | 8.74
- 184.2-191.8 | 8.15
